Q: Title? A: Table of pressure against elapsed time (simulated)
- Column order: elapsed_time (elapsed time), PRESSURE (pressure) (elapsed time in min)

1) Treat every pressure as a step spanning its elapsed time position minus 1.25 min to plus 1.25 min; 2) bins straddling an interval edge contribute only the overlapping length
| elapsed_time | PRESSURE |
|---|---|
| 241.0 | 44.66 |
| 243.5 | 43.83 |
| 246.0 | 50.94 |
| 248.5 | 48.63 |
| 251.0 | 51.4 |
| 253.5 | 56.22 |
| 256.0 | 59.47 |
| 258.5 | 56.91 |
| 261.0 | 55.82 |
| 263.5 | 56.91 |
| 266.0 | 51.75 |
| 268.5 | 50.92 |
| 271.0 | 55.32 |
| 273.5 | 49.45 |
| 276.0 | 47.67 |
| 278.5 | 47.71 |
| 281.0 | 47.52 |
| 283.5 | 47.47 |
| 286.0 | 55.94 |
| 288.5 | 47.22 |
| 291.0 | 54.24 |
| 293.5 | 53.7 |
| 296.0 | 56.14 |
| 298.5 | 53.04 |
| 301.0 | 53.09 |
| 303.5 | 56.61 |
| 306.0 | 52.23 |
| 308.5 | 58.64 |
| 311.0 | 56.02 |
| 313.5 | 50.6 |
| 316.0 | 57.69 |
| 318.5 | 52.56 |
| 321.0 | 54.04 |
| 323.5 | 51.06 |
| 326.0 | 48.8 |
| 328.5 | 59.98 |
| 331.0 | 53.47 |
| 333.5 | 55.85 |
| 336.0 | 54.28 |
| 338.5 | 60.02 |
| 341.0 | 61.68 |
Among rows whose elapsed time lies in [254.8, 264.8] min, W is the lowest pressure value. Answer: 55.82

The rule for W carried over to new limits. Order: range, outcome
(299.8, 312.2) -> 52.23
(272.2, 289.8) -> 47.22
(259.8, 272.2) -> 50.92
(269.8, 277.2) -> 47.67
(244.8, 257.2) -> 48.63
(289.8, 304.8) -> 53.04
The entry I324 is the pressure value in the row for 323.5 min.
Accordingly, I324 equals 51.06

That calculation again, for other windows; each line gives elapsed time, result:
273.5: 49.45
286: 55.94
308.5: 58.64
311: 56.02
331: 53.47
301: 53.09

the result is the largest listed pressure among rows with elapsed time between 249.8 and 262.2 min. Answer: 59.47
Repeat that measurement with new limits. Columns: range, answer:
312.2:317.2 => 57.69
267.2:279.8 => 55.32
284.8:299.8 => 56.14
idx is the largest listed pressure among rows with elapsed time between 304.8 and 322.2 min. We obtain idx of 58.64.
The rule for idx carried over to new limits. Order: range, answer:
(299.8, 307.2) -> 56.61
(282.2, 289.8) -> 55.94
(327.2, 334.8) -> 59.98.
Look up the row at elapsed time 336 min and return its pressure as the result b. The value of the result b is 54.28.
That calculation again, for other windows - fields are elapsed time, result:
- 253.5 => 56.22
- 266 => 51.75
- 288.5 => 47.22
